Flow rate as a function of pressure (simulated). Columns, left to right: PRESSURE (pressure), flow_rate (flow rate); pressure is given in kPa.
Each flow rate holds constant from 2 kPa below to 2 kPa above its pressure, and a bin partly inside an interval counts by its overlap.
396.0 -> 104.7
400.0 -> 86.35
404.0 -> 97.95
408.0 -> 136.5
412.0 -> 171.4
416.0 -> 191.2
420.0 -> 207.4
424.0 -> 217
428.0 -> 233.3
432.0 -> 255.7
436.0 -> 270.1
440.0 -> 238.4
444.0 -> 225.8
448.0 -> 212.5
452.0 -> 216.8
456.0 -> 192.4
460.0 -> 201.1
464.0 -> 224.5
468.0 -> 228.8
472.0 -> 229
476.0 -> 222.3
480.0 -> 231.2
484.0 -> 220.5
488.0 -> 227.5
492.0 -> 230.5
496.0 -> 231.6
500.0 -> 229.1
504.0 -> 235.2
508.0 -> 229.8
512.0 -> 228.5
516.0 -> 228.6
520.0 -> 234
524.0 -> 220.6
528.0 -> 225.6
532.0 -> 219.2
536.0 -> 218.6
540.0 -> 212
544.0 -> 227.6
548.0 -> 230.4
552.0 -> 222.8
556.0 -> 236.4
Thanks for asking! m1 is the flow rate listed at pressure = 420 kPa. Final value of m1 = 207.4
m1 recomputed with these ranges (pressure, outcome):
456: 192.4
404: 97.95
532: 219.2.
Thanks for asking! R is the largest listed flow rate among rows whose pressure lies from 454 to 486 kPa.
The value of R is 231.2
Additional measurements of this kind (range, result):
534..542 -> 218.6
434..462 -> 270.1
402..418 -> 191.2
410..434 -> 255.7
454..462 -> 201.1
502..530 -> 235.2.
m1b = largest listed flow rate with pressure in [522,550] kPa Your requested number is 230.4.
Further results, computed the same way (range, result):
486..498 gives 231.6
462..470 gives 228.8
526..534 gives 225.6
